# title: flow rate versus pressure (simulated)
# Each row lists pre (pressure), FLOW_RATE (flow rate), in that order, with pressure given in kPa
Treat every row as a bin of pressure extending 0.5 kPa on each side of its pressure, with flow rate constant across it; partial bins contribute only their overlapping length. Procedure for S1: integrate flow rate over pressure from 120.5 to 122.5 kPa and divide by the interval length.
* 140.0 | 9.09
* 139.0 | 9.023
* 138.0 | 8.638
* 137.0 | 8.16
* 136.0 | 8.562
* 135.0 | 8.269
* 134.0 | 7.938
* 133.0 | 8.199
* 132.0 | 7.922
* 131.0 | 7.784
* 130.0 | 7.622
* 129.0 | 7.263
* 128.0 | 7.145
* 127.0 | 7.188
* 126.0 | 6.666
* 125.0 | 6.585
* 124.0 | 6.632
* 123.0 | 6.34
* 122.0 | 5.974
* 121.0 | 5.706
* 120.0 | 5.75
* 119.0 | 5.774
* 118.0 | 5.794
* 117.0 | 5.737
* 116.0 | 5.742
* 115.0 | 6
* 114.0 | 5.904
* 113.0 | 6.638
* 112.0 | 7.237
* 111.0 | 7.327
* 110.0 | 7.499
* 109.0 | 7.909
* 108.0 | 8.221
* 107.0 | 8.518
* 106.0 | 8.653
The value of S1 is 5.84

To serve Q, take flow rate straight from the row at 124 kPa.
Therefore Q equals 6.632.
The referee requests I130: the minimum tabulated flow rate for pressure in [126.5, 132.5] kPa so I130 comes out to 7.145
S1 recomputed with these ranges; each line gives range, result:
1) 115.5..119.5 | 5.76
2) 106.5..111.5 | 7.89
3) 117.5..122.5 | 5.8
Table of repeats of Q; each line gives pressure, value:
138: 8.638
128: 7.145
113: 6.638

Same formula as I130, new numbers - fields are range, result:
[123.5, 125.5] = 6.585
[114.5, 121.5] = 5.706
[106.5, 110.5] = 7.499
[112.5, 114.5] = 5.904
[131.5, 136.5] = 7.922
